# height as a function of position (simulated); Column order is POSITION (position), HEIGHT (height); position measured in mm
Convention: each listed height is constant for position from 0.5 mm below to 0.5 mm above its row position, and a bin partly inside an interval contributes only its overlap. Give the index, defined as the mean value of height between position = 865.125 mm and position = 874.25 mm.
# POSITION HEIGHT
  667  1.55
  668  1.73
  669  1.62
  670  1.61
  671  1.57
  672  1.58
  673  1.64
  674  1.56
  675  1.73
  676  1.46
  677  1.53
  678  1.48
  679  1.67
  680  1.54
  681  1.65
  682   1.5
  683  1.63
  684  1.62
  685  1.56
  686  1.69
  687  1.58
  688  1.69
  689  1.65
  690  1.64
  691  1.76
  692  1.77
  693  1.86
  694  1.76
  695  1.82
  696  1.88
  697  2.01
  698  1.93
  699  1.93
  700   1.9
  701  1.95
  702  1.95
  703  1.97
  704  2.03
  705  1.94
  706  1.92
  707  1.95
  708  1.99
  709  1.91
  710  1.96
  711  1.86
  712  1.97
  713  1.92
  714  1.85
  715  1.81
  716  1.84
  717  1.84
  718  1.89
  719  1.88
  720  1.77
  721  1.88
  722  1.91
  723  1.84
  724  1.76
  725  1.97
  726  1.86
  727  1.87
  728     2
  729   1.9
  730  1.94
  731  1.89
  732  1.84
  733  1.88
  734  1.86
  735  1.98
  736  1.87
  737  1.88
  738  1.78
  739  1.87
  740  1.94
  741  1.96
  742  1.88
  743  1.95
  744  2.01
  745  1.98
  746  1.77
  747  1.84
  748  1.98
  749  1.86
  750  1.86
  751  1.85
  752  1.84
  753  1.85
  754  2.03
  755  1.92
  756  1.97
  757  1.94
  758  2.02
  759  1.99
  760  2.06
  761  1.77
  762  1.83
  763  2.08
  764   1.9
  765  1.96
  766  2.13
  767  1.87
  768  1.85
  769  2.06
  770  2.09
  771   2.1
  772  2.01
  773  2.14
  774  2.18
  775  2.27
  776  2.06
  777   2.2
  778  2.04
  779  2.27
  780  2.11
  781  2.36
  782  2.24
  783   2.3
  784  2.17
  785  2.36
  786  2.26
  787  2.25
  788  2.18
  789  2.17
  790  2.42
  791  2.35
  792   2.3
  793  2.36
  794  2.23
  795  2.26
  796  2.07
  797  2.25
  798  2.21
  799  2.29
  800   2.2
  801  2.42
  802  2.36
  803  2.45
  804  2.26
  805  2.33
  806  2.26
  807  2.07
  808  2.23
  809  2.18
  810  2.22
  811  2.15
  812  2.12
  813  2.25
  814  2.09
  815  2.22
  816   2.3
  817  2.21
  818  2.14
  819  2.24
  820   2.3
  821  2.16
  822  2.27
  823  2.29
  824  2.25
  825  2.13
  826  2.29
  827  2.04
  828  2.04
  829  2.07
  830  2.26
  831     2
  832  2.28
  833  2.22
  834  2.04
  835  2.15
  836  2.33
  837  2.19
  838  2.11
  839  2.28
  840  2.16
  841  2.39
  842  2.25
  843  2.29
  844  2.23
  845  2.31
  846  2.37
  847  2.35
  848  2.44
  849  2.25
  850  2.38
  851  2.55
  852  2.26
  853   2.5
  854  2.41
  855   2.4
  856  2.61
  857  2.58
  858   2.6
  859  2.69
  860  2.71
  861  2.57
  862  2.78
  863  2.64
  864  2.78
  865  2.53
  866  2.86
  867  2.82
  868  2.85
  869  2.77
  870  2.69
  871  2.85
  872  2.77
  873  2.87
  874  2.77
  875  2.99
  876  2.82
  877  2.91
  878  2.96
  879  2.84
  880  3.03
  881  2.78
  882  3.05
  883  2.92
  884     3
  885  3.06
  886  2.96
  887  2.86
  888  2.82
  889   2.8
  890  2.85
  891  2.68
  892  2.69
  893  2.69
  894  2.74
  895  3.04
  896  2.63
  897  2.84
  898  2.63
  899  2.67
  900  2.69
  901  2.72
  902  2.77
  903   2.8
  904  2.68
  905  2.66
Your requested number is 2.8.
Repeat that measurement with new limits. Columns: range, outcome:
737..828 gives 2.12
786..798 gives 2.26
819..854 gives 2.25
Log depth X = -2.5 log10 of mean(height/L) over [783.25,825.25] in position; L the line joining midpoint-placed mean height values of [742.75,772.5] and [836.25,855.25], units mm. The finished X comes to -0.05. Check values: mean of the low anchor 1.95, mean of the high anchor 2.32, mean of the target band 2.24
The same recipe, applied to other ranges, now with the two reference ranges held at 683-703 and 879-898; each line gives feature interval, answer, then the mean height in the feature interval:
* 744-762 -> 0.108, 1.91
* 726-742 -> 0.064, 1.9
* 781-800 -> 0.027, 2.26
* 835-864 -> 0.096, 2.42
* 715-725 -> 0.048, 1.85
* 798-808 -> 0.046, 2.29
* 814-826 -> 0.117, 2.23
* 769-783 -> 0.039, 2.16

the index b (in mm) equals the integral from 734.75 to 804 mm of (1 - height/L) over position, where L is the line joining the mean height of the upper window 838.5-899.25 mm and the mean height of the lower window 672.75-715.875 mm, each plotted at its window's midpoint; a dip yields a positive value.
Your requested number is 2.8 mm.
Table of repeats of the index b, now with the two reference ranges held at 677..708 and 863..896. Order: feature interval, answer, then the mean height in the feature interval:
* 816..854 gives 4.98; 2.25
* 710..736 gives 0.87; 1.88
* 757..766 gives 0.86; 1.96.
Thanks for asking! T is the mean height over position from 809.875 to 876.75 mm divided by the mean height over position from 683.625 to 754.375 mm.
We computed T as 1.3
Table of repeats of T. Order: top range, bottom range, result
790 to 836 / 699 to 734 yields 1.17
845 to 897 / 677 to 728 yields 1.50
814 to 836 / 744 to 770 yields 1.13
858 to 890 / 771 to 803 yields 1.26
